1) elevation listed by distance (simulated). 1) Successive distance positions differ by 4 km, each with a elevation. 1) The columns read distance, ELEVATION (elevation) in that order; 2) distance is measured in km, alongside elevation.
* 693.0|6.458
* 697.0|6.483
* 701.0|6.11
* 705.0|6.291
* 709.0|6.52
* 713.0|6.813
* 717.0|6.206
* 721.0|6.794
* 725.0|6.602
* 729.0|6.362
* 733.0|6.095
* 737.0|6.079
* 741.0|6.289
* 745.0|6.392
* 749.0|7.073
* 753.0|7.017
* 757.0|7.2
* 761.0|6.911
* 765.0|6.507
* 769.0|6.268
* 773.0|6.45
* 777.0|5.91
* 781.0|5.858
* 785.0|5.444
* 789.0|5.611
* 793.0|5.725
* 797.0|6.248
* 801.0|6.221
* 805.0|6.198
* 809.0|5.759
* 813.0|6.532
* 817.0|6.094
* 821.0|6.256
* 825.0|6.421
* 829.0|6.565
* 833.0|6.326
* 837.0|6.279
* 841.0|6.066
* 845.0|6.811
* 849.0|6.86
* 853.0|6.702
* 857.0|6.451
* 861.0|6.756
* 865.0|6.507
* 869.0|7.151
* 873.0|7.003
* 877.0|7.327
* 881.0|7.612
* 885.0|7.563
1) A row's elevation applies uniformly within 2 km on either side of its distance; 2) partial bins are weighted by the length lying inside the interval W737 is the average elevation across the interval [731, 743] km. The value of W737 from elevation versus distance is 6.15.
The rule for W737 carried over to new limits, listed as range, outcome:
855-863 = 6.6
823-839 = 6.4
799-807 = 6.21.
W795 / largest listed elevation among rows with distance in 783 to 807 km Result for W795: 6.248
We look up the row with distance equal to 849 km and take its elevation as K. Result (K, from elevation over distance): 6.86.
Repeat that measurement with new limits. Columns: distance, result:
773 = 6.45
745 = 6.392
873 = 7.003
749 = 7.073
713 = 6.813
